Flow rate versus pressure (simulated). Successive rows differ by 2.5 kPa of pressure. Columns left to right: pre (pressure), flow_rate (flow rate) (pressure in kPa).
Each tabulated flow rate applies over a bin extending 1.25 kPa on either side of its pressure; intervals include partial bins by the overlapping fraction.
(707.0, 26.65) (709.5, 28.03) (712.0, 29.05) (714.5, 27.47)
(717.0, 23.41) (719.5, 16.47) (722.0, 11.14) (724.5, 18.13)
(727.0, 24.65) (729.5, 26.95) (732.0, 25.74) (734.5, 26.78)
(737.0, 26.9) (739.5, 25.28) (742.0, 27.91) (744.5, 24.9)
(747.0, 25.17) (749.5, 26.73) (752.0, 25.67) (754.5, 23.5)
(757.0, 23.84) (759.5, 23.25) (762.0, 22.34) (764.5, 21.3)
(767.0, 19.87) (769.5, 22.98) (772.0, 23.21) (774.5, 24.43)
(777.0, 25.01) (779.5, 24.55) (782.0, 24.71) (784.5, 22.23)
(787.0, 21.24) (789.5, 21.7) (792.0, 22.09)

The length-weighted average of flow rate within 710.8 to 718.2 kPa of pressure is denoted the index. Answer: 26.6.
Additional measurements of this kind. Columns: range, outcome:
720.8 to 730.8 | 20.3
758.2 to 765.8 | 22.3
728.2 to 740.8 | 26.3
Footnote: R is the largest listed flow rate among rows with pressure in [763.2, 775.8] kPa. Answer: 24.43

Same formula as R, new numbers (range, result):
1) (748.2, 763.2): 26.73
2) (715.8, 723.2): 23.41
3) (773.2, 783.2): 25.01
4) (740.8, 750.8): 27.91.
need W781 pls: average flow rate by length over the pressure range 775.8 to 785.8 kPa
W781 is 24.1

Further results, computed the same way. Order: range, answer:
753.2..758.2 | 23.7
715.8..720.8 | 19.8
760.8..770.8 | 21.6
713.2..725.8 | 19.4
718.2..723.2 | 13.9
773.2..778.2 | 24.7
